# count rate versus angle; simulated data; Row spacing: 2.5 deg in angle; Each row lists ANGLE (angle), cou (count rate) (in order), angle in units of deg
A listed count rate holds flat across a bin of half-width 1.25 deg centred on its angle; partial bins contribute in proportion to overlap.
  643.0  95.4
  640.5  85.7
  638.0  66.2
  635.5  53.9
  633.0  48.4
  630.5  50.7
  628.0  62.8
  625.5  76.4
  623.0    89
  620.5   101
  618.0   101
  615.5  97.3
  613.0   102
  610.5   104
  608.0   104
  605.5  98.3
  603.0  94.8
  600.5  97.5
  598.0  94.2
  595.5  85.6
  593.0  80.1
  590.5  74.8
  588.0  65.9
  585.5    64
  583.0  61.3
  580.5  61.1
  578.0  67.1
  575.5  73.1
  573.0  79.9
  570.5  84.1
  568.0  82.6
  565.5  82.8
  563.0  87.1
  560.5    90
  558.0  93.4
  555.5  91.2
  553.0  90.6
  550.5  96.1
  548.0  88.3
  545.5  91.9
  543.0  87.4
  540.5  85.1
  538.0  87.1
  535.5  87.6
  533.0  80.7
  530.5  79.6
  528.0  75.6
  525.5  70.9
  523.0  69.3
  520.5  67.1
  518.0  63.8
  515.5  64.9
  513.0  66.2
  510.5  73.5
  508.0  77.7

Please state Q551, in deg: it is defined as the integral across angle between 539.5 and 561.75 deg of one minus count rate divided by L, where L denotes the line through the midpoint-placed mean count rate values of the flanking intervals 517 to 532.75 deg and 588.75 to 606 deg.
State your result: -3.7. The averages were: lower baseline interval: 71.8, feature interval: 90.5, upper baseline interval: 88.3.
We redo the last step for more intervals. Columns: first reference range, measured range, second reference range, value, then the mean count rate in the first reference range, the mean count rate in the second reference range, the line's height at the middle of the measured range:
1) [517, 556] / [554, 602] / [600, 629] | 4.6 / 82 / 94.2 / 88.5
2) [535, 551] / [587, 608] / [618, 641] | -2.7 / 88.8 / 71.6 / 78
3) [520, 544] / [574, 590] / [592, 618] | 4.4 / 79.3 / 96.2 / 90.9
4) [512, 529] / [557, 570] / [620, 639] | -3.7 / 68.2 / 67.3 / 67.8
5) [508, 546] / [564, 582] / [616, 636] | 0.0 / 76.4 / 74.5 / 75.6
